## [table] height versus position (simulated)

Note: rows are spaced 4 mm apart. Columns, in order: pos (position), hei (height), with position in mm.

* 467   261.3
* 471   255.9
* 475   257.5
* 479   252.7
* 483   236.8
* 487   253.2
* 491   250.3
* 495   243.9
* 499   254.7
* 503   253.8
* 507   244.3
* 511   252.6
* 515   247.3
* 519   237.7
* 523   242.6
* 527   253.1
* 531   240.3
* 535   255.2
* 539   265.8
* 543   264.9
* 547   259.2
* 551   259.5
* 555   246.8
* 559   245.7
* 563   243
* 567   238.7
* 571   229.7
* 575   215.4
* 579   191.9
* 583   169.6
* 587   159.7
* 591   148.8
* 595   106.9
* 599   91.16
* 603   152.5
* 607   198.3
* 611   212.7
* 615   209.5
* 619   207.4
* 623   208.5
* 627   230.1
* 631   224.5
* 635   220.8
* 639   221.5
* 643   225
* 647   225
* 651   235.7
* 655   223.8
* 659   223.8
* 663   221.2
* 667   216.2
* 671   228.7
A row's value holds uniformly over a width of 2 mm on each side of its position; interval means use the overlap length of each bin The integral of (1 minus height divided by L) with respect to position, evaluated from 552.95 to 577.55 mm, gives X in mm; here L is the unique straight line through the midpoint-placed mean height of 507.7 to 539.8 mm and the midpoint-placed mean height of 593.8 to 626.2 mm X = -2.5 mm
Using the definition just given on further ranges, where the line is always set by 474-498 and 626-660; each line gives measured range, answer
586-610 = 9.0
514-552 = -1.7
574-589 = 3.4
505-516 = -0.1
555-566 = -0.3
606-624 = 1.7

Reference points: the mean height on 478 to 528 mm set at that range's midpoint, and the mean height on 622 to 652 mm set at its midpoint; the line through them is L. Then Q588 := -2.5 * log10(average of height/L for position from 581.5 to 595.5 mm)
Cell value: 0.48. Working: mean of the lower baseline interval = 248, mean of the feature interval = 150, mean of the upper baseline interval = 224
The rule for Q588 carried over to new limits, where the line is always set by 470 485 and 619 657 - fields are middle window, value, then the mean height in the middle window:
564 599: 0.29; 179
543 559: -0.08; 255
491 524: -0.01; 247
